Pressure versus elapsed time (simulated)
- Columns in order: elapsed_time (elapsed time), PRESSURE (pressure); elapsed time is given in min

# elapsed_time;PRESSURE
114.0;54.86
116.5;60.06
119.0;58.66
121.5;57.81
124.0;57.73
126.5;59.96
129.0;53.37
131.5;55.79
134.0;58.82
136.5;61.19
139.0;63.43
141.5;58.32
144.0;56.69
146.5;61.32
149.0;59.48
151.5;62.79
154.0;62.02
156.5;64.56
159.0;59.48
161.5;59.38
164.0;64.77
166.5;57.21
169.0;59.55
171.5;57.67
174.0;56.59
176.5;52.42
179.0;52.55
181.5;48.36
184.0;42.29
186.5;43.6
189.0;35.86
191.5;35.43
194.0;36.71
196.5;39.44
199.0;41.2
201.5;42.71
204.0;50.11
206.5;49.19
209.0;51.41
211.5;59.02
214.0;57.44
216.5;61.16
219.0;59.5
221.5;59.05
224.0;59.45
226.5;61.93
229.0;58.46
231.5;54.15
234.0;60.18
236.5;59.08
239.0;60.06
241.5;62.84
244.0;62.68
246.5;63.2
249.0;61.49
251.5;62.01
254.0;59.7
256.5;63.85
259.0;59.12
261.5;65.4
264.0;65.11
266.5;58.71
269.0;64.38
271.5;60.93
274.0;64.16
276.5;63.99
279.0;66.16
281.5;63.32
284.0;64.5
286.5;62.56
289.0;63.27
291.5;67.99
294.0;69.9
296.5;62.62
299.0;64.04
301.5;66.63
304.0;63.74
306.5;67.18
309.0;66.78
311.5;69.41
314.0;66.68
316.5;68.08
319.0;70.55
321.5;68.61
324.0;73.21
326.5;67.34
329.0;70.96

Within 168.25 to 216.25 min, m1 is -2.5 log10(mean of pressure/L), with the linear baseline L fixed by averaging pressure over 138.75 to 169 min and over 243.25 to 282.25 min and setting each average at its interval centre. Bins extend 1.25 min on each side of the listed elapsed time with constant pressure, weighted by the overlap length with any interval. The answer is 0.26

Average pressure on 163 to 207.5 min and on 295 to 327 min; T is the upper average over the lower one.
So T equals 1.40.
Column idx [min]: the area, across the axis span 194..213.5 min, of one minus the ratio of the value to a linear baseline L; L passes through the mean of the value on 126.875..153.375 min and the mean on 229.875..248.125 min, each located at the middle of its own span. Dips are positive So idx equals 4.1 min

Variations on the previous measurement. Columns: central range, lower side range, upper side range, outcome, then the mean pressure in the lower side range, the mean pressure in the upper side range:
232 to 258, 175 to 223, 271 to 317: -2.1 min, 48.4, 65.4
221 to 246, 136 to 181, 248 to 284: 0.7 min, 59.2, 62.8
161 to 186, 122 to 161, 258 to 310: 2.5 min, 59.6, 64.3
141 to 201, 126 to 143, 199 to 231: 4.8 min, 58.6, 55.2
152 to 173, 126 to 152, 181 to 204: -3.9 min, 59.1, 40.9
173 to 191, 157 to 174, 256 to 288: 4.0 min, 59.7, 63.2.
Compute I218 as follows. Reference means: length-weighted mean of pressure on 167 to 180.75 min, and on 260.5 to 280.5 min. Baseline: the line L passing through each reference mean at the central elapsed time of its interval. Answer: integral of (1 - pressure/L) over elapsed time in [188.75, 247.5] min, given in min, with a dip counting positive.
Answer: 5.8 min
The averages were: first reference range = 55.6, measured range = 53.6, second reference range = 63.6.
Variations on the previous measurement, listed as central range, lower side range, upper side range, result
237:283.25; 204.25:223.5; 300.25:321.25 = -0.7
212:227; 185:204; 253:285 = -3.7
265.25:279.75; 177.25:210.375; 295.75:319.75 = -0.8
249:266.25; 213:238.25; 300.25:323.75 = 0.0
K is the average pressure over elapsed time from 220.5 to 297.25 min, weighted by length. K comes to 62.3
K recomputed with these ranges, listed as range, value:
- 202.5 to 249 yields 58.3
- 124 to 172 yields 59.8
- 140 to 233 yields 53.9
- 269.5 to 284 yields 63.8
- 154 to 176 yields 59.8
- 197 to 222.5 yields 52.6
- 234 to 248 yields 61.4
